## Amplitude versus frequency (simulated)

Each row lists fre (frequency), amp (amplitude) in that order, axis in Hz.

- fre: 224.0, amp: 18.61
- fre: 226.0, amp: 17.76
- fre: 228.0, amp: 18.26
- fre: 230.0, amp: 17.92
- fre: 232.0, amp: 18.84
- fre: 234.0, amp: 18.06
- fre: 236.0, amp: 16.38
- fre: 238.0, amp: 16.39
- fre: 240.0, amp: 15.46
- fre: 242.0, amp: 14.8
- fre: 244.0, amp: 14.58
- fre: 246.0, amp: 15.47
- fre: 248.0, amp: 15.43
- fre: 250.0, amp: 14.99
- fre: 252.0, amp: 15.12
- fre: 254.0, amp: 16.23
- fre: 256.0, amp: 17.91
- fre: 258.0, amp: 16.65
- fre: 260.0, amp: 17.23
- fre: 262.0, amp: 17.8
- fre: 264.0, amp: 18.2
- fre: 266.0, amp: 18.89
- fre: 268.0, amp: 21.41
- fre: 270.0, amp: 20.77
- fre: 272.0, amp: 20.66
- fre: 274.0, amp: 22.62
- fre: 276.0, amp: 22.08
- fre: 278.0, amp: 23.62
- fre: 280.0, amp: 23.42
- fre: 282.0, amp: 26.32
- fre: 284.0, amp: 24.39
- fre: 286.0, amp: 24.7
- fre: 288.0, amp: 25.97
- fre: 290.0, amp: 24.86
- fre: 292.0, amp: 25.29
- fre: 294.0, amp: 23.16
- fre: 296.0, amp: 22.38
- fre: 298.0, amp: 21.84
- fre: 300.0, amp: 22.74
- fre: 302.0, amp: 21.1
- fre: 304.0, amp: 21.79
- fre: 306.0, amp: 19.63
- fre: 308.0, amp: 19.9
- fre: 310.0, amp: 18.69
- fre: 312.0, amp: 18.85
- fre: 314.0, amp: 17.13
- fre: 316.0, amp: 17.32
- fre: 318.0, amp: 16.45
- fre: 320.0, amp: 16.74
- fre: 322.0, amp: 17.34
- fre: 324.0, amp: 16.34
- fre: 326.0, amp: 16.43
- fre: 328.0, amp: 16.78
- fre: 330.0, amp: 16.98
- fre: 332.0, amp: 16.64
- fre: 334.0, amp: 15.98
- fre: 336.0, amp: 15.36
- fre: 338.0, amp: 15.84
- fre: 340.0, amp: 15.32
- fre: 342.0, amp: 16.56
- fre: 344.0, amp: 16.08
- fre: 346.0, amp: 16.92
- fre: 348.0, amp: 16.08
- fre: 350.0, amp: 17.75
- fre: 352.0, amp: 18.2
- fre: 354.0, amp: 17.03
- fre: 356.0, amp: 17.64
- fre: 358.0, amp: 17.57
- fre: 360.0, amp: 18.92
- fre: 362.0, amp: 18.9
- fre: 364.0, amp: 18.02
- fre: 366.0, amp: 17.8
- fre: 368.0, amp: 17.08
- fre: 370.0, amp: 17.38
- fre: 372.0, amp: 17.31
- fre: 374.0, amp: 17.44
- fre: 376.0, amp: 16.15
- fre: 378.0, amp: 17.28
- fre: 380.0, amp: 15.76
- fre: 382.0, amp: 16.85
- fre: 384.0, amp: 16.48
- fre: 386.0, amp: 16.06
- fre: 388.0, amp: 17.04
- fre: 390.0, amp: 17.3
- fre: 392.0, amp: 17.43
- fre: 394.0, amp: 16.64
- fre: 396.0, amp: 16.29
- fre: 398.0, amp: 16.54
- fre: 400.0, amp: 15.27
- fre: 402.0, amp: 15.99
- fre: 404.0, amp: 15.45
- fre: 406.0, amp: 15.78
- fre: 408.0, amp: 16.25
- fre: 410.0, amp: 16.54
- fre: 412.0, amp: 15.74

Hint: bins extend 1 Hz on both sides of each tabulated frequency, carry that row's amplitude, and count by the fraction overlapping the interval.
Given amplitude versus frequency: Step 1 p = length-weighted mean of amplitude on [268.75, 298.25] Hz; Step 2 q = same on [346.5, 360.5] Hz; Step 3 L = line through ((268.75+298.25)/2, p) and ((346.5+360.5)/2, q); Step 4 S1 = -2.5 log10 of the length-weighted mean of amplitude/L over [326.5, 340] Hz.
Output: 0.19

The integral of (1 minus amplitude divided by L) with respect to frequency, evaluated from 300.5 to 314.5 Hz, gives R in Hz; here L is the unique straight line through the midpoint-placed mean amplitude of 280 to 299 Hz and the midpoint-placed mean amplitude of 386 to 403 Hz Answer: 1.9 Hz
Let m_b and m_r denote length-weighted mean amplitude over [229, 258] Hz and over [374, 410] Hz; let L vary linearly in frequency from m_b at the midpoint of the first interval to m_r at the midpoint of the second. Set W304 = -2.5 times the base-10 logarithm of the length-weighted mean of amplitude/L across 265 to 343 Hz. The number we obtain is -0.223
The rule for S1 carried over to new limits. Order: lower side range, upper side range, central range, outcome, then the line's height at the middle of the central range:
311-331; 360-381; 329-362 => 0.022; 17.2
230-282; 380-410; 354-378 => -0.053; 16.8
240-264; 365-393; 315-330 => -0.014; 16.6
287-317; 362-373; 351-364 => 0.010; 18.2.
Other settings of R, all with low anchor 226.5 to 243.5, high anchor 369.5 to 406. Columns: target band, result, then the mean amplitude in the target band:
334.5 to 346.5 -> 0.5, 16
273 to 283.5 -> -4.2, 23.6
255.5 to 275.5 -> -2.9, 19.3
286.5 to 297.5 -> -4.9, 24.2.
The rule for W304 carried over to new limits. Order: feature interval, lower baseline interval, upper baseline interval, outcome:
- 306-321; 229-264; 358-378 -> -0.05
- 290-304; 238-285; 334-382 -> -0.25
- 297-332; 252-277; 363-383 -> -0.02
